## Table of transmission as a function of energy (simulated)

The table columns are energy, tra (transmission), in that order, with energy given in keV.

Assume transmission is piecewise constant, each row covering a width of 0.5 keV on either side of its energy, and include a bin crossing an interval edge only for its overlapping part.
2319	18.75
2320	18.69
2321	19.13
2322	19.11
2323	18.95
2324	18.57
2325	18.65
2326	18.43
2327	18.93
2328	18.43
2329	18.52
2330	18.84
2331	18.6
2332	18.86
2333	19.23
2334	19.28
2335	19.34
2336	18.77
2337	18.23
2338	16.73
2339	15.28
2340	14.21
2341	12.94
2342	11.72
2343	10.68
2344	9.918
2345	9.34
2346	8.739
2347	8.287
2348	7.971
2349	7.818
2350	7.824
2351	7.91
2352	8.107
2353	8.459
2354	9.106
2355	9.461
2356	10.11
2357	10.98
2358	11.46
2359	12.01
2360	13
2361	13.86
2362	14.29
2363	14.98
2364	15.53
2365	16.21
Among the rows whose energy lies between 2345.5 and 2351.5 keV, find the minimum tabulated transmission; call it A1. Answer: 7.818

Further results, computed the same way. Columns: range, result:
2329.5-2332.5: 18.6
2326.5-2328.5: 18.43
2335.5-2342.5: 11.72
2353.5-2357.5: 9.106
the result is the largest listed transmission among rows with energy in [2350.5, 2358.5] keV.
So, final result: 11.46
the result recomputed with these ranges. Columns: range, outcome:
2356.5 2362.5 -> 14.29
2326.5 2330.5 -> 18.93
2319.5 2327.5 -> 19.13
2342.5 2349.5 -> 10.68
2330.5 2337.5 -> 19.34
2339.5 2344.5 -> 14.21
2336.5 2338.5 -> 18.23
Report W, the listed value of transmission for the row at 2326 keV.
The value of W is 18.43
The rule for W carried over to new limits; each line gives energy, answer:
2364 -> 15.53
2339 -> 15.28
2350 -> 7.824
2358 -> 11.46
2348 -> 7.971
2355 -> 9.461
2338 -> 16.73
